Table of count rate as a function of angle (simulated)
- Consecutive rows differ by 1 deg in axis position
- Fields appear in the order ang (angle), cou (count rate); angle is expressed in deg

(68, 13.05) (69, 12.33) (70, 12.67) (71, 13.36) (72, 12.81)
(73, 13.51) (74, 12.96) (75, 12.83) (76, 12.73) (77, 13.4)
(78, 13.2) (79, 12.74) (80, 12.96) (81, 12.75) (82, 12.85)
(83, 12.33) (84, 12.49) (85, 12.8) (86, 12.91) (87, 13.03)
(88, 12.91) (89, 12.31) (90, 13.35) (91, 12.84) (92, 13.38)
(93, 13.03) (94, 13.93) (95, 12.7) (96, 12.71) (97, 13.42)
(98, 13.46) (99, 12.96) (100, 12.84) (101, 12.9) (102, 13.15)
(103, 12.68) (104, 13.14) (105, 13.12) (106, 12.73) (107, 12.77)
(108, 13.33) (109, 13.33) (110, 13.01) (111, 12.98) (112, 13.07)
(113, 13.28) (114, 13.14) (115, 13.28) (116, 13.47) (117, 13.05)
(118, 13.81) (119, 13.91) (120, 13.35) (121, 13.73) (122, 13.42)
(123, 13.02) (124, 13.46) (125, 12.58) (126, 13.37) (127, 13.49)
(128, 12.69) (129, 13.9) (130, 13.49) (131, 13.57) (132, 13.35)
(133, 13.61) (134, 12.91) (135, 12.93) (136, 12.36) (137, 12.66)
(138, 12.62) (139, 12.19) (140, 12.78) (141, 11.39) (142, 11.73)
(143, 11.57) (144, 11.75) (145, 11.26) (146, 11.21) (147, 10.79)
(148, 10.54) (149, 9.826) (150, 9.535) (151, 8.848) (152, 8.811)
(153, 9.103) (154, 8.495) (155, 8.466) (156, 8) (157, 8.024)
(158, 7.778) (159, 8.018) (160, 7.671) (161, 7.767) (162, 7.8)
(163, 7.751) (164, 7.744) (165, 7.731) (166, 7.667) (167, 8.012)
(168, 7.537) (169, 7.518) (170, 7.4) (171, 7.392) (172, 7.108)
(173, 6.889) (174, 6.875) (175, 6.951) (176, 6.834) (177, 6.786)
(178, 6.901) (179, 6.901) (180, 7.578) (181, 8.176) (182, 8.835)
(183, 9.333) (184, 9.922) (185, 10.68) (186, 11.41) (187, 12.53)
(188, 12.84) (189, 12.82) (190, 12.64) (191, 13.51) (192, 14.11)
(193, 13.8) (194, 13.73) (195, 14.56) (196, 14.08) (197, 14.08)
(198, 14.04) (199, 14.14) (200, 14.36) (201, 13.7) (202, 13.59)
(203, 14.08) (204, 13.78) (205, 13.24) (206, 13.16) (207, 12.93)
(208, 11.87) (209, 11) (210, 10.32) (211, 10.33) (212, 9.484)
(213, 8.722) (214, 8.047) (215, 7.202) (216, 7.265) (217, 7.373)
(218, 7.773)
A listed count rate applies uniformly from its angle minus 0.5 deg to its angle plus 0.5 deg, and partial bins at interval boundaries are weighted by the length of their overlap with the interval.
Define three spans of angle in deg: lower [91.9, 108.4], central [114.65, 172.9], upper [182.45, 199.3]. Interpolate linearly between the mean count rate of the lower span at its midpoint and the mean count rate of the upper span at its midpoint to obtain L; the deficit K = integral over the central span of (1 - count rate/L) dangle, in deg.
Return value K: 9.8 deg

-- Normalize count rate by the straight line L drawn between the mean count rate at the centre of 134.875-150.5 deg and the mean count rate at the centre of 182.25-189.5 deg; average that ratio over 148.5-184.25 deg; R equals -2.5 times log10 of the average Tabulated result 0.394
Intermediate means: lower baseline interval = 11.5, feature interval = 7.93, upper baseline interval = 11.3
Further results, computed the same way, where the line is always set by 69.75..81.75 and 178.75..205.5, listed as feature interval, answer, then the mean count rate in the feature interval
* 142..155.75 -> 0.25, 10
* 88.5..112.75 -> -0.02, 13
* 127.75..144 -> 0.00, 12.7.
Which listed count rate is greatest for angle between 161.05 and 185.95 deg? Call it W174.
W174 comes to 10.68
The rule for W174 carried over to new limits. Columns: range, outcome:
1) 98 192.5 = 14.11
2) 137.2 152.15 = 12.78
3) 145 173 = 11.26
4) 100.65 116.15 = 13.47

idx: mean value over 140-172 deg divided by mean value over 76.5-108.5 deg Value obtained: 0.69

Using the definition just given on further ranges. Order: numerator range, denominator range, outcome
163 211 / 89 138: 0.81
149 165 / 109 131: 0.62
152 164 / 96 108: 0.62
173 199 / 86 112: 0.83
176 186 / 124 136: 0.64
